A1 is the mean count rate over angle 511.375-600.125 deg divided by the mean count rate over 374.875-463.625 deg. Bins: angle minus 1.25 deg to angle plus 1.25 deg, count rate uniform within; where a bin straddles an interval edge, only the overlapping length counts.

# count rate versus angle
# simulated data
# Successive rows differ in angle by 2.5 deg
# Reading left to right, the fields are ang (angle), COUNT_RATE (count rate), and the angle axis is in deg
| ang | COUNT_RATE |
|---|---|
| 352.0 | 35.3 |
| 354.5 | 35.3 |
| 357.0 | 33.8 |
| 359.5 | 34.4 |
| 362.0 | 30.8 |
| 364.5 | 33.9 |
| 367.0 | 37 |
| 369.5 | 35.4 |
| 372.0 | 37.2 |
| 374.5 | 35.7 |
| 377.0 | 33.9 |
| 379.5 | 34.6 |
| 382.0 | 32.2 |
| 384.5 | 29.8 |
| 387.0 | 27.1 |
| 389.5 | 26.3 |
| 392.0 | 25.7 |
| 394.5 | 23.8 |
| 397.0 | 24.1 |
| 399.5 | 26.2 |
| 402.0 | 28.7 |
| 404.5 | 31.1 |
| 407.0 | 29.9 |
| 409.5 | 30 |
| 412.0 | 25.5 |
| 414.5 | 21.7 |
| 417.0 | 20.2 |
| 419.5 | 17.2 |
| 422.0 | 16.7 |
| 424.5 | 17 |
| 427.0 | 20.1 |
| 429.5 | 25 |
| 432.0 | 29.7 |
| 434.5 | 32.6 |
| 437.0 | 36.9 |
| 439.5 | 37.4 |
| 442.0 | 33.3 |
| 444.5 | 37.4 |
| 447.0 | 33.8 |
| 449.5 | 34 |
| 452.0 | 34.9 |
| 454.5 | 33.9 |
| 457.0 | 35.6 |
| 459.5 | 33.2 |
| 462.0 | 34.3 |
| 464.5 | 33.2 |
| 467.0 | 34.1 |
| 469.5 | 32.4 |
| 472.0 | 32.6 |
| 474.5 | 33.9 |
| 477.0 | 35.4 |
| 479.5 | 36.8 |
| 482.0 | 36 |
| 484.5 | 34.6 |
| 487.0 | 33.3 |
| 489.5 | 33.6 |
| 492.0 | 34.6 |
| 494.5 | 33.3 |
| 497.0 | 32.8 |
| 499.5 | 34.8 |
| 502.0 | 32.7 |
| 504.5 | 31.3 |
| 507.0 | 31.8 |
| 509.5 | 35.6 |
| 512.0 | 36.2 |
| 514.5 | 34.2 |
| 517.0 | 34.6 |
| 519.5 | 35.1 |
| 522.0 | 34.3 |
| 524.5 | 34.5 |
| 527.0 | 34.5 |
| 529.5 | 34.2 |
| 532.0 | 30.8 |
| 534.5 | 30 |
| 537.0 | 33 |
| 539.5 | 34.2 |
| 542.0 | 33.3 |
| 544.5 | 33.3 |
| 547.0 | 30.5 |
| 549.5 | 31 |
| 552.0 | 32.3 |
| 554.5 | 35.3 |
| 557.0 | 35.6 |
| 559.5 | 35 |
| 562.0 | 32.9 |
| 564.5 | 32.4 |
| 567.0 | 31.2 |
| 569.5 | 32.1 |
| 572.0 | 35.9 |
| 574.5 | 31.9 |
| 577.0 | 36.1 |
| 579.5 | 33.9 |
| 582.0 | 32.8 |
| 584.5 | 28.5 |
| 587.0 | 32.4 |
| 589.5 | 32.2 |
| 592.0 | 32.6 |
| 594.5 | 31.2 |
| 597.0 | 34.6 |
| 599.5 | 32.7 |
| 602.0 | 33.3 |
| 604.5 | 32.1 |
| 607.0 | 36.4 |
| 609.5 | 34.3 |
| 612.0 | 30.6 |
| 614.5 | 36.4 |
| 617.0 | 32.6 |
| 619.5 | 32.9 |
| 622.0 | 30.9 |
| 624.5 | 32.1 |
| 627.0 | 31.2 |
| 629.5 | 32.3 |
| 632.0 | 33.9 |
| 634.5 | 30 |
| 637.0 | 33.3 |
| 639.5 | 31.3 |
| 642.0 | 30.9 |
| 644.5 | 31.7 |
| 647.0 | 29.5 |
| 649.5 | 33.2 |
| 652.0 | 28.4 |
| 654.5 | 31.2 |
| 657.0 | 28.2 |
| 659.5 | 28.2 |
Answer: 1.14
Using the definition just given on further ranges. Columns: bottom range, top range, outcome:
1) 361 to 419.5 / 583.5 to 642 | 1.11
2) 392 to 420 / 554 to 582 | 1.32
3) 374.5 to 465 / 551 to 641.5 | 1.13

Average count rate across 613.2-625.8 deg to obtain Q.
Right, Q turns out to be 33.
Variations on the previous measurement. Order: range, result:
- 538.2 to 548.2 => 32.8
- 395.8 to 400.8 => 25.2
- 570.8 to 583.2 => 34.1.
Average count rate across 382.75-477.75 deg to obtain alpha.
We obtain 29.3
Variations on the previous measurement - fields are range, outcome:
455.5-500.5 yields 34.1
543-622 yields 33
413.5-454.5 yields 28.2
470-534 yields 34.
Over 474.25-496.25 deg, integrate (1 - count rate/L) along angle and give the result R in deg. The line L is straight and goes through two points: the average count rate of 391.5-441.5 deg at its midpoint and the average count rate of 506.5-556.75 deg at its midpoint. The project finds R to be -3.0 deg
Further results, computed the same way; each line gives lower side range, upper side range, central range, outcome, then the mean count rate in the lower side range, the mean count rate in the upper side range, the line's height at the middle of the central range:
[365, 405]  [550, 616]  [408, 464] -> 3.84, 30.6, 33.2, 31.3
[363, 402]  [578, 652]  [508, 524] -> -1.64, 30.8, 32.4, 31.7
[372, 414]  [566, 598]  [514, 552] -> -1.59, 29.1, 32.7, 31.8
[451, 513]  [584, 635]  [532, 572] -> 0.50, 34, 32.6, 33.3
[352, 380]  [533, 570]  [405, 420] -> 4.16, 34.8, 32.8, 34.3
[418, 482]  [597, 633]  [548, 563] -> -0.57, 31.3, 33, 32.4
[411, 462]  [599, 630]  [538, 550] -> -0.46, 29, 32.9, 31.4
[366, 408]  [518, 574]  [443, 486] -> -3.57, 30.5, 33.2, 31.8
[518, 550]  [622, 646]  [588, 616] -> -0.97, 33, 31.8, 32.2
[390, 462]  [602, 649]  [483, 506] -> -2.79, 28.5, 32.4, 29.8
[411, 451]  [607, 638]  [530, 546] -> -1.11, 27.5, 32.7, 30.4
